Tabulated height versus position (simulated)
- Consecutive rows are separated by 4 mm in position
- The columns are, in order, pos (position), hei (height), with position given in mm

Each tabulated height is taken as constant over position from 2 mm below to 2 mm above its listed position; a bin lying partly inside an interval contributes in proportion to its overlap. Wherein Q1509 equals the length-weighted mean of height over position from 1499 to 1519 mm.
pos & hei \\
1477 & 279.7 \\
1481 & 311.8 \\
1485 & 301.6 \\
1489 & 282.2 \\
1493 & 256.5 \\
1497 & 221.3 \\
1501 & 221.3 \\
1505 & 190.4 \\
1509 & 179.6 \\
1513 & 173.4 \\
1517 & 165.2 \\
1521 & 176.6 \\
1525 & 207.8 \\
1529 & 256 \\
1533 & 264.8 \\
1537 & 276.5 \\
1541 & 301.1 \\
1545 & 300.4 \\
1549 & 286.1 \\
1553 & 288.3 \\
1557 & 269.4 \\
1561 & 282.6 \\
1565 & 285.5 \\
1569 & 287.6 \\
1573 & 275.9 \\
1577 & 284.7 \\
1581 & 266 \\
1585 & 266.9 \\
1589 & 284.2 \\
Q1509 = 186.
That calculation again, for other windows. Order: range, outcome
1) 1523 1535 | 243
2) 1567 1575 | 282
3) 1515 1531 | 201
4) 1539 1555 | 294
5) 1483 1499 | 265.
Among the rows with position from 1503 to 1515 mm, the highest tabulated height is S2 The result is 190.4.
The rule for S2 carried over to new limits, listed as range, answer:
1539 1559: 301.1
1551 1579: 288.3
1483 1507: 301.6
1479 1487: 311.8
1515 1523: 176.6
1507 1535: 264.8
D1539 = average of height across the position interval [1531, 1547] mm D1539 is 286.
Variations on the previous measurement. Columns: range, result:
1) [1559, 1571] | 285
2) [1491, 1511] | 214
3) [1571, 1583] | 276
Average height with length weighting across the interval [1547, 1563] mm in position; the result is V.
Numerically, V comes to 282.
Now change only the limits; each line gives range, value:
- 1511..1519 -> 169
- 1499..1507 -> 206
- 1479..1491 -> 299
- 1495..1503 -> 221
